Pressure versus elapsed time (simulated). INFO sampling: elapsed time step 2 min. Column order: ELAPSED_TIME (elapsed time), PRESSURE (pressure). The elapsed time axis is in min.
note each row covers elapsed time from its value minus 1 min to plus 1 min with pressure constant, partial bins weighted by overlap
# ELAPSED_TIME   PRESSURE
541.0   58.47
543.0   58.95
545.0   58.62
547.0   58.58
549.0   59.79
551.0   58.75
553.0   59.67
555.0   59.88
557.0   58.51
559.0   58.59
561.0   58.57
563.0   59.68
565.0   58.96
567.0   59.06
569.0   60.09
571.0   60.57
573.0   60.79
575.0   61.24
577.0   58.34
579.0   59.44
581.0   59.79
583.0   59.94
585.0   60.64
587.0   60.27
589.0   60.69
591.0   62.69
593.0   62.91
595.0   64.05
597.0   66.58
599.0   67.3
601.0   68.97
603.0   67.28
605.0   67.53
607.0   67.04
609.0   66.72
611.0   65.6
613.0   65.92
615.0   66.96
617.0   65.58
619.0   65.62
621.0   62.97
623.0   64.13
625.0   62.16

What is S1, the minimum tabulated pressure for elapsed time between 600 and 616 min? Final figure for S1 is 65.6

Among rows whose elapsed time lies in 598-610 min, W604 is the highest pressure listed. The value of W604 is 68.97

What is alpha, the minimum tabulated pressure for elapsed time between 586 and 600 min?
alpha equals 60.27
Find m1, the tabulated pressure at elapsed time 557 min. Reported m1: 58.51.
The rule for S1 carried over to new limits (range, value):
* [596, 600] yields 66.58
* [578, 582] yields 59.44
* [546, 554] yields 58.58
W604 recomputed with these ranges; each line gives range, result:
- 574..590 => 61.24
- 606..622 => 67.04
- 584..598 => 66.58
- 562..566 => 59.68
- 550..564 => 59.88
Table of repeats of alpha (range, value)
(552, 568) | 58.51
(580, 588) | 59.79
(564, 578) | 58.34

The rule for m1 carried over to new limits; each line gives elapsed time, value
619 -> 65.62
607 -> 67.04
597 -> 66.58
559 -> 58.59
